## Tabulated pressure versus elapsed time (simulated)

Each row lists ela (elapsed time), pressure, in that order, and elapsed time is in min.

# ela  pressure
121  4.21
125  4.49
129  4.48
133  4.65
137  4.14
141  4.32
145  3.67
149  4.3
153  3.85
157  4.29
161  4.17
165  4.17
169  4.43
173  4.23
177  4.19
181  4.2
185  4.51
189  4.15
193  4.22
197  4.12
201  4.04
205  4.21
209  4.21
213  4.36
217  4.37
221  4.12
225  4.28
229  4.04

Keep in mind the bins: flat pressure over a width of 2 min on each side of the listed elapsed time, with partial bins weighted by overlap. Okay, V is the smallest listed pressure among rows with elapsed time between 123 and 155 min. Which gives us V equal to 3.67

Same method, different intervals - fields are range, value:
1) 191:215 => 4.04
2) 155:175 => 4.17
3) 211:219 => 4.36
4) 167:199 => 4.12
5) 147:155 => 3.85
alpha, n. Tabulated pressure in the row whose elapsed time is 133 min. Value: 4.65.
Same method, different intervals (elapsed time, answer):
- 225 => 4.28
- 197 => 4.12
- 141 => 4.32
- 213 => 4.36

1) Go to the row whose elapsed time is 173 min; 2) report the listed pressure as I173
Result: 4.23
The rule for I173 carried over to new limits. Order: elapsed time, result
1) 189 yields 4.15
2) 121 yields 4.21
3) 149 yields 4.3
